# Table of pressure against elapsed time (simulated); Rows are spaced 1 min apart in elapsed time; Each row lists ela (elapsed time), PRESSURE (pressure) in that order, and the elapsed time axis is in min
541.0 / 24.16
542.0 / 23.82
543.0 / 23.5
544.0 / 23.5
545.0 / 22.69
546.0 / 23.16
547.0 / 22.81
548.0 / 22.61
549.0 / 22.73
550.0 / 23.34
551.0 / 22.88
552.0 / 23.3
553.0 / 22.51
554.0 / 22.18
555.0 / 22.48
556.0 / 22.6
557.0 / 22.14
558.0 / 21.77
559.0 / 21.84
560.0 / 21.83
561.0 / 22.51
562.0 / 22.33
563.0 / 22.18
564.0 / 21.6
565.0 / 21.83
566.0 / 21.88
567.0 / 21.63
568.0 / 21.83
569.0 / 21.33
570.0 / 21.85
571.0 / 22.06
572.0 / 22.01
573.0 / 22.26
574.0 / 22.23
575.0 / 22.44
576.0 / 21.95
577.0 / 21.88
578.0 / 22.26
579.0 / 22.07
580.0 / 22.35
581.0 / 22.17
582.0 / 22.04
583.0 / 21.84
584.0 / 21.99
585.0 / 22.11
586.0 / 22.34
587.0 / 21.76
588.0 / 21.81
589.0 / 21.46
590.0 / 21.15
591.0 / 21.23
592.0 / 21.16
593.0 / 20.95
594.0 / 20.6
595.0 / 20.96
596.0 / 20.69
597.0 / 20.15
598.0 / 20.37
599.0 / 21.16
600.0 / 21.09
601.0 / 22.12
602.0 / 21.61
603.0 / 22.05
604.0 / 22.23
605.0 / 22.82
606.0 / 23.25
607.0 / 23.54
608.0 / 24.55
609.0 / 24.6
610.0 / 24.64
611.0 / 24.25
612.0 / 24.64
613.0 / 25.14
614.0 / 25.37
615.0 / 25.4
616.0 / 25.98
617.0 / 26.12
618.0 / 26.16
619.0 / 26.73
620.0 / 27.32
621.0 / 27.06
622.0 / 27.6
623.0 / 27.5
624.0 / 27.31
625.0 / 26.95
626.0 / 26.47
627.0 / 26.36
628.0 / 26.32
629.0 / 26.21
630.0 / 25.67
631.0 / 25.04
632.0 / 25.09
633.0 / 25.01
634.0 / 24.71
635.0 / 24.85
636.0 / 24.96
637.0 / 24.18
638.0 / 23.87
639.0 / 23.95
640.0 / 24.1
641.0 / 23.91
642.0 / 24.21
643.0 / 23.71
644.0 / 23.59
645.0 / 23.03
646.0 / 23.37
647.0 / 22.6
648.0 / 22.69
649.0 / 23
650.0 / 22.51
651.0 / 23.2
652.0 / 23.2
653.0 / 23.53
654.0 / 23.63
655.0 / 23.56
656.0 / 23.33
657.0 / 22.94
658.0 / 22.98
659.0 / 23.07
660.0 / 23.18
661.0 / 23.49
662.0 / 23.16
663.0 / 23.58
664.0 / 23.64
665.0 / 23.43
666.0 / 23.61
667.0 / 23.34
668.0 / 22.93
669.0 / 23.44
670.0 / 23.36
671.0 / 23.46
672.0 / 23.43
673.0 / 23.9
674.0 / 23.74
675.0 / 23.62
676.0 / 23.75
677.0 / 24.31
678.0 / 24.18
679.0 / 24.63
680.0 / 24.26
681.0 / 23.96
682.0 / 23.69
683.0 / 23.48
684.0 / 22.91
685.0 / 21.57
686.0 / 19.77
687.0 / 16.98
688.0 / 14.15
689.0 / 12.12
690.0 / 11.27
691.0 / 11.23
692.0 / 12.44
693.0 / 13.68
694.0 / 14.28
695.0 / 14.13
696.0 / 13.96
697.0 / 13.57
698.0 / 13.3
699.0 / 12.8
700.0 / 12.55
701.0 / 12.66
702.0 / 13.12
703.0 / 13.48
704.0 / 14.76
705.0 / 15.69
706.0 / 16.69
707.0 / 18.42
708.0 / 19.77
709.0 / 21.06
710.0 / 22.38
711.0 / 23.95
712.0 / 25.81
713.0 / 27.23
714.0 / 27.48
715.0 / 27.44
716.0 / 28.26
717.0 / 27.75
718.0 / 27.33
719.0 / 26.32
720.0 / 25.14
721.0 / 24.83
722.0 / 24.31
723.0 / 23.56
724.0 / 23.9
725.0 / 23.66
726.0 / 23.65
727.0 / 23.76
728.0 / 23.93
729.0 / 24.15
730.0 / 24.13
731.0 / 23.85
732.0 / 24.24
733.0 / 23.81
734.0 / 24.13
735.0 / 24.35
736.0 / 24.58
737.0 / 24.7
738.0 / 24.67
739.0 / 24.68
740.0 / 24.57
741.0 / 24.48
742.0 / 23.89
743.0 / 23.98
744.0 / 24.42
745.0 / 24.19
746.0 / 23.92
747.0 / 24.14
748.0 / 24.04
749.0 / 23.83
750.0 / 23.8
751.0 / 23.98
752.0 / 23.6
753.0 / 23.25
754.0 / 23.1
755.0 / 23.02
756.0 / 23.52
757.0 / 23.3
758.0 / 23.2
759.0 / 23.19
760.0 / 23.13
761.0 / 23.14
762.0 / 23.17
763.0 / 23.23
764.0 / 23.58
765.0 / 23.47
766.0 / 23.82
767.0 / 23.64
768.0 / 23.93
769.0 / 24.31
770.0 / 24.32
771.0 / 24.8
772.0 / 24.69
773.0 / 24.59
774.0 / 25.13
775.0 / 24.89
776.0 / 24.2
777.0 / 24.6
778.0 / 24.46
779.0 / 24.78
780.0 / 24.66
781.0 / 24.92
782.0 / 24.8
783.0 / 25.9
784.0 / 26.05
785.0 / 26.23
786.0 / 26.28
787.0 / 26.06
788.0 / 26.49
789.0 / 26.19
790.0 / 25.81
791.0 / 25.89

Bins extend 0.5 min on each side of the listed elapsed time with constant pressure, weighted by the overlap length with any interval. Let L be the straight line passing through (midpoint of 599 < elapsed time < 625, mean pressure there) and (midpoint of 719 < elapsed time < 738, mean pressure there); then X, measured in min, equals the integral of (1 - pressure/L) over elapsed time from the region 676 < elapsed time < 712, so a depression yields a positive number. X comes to 9.9 min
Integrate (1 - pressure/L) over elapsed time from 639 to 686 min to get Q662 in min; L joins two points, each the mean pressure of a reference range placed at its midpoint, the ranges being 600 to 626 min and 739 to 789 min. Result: 2.5 min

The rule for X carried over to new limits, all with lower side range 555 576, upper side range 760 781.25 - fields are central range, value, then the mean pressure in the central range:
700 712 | 3.0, 17.6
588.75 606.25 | 0.8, 21.4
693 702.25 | 4.0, 13.4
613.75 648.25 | -3.9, 25.3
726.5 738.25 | -0.2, 24.2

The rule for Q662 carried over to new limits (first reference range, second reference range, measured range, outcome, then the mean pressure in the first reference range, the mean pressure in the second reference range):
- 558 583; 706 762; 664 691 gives 1.9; 22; 24.1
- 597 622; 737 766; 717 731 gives -0.5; 24.1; 23.8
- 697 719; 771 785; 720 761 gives -3.0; 20.1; 24.9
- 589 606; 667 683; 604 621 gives -2.5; 21.3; 23.8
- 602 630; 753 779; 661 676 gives 0.8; 25.4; 23.9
